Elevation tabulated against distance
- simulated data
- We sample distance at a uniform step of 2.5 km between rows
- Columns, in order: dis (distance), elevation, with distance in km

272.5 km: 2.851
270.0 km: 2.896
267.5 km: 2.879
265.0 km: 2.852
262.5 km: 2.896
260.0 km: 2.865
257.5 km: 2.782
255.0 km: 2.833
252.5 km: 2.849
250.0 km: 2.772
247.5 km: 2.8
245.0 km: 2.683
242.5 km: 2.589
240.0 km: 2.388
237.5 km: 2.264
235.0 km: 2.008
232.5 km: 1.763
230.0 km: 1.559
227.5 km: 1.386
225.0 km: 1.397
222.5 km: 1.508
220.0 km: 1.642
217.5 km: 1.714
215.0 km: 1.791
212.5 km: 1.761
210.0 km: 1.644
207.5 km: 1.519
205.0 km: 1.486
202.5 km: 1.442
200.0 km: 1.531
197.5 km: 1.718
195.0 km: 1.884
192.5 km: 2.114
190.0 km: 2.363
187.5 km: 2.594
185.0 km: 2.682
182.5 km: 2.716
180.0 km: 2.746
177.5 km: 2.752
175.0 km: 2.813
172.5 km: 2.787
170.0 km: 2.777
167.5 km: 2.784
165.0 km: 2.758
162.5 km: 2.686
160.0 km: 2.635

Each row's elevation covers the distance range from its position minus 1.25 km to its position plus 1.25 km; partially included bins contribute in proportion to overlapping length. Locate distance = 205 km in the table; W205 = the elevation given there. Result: 1.486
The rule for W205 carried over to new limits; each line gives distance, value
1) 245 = 2.683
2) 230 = 1.559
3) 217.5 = 1.714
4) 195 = 1.884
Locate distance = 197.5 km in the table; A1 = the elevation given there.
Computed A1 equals 1.718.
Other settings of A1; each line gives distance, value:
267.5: 2.879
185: 2.682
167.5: 2.784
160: 2.635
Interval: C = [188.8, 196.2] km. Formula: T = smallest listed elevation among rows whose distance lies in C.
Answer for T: 1.884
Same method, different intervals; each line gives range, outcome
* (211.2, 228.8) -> 1.386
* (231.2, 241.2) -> 1.763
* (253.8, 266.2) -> 2.782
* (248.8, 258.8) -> 2.772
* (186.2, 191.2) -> 2.363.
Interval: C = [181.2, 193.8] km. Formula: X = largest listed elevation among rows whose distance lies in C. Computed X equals 2.716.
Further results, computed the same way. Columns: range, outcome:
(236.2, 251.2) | 2.8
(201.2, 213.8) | 1.761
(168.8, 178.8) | 2.813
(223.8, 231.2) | 1.559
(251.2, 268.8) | 2.896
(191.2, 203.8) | 2.114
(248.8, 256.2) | 2.849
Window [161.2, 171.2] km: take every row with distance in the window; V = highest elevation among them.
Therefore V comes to 2.784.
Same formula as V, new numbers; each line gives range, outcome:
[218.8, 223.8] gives 1.642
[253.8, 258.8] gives 2.833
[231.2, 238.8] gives 2.264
